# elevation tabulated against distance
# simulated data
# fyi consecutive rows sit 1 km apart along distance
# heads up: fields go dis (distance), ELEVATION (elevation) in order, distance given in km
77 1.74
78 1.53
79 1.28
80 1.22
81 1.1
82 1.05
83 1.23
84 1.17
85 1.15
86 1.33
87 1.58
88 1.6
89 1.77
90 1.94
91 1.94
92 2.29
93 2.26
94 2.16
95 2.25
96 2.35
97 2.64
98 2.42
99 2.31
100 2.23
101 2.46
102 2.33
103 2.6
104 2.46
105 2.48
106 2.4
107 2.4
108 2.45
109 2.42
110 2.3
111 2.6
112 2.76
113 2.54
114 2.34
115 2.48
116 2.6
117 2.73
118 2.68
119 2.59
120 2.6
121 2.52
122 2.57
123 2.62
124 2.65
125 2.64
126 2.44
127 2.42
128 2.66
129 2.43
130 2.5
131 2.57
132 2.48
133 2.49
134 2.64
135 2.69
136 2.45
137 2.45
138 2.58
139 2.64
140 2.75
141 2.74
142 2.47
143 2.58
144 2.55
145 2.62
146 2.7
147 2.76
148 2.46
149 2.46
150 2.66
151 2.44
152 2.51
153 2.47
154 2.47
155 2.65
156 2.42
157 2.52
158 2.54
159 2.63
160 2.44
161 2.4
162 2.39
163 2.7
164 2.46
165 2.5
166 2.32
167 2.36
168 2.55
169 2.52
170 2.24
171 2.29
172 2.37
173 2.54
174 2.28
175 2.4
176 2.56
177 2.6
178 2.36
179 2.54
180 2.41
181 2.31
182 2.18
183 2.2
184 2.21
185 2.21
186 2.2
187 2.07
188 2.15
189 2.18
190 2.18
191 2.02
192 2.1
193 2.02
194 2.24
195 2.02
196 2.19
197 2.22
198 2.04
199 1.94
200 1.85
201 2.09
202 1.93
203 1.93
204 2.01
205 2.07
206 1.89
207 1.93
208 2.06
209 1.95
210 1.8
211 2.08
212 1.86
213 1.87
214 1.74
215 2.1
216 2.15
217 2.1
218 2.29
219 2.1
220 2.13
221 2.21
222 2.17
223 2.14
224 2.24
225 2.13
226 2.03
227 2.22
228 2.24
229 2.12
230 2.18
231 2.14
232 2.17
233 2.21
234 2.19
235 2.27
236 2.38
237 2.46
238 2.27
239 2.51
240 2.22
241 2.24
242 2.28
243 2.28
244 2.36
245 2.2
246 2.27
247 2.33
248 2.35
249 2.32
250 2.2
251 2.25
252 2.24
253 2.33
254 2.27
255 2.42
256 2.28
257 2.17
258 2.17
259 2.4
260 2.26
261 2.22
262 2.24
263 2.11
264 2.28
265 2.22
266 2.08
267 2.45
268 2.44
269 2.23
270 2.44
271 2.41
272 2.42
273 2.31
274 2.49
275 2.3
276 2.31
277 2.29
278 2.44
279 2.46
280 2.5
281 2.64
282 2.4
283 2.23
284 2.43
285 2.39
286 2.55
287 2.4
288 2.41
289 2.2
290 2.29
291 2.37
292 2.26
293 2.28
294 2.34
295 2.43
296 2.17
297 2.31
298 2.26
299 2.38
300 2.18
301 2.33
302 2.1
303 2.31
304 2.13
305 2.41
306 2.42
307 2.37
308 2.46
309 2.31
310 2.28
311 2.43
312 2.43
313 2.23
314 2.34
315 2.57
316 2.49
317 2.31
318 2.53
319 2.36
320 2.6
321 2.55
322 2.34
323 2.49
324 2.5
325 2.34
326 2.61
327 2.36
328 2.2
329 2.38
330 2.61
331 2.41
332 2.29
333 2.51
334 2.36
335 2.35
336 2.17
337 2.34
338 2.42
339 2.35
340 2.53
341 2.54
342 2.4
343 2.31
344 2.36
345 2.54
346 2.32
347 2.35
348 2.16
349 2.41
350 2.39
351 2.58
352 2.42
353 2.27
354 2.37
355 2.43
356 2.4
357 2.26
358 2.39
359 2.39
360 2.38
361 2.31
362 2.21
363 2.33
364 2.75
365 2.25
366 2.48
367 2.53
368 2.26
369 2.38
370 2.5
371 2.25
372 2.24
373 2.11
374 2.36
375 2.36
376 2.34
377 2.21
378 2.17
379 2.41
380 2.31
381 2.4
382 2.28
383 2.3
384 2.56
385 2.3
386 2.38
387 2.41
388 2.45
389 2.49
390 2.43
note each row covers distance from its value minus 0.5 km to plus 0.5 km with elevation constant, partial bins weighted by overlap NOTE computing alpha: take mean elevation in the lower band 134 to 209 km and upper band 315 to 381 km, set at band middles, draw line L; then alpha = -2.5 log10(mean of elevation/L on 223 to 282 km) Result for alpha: 0.03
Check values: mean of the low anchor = 2.35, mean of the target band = 2.29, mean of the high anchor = 2.38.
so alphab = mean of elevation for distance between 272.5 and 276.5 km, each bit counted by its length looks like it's 2.35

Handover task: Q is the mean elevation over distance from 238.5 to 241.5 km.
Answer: 2.32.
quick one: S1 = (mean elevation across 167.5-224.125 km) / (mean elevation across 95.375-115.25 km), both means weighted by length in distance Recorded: 0.88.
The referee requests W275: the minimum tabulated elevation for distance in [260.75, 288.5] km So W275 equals 2.08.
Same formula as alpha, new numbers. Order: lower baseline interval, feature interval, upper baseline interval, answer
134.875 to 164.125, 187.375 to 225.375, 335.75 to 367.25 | 0.22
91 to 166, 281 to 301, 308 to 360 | 0.04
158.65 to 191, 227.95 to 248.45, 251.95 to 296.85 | 0.03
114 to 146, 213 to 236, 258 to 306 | 0.13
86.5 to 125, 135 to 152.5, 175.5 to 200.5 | -0.13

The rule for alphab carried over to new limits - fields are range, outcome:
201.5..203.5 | 1.93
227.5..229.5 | 2.18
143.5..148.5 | 2.62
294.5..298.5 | 2.29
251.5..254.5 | 2.28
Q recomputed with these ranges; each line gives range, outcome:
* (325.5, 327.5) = 2.48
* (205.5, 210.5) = 1.93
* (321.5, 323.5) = 2.42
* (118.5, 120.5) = 2.59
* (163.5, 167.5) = 2.41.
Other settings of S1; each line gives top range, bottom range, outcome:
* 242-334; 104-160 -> 0.92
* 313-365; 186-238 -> 1.14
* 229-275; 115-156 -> 0.89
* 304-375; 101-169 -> 0.94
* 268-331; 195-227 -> 1.16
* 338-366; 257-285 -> 1.02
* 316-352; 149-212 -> 1.06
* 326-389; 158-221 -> 1.08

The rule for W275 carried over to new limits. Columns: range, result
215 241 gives 2.03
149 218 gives 1.74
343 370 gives 2.16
